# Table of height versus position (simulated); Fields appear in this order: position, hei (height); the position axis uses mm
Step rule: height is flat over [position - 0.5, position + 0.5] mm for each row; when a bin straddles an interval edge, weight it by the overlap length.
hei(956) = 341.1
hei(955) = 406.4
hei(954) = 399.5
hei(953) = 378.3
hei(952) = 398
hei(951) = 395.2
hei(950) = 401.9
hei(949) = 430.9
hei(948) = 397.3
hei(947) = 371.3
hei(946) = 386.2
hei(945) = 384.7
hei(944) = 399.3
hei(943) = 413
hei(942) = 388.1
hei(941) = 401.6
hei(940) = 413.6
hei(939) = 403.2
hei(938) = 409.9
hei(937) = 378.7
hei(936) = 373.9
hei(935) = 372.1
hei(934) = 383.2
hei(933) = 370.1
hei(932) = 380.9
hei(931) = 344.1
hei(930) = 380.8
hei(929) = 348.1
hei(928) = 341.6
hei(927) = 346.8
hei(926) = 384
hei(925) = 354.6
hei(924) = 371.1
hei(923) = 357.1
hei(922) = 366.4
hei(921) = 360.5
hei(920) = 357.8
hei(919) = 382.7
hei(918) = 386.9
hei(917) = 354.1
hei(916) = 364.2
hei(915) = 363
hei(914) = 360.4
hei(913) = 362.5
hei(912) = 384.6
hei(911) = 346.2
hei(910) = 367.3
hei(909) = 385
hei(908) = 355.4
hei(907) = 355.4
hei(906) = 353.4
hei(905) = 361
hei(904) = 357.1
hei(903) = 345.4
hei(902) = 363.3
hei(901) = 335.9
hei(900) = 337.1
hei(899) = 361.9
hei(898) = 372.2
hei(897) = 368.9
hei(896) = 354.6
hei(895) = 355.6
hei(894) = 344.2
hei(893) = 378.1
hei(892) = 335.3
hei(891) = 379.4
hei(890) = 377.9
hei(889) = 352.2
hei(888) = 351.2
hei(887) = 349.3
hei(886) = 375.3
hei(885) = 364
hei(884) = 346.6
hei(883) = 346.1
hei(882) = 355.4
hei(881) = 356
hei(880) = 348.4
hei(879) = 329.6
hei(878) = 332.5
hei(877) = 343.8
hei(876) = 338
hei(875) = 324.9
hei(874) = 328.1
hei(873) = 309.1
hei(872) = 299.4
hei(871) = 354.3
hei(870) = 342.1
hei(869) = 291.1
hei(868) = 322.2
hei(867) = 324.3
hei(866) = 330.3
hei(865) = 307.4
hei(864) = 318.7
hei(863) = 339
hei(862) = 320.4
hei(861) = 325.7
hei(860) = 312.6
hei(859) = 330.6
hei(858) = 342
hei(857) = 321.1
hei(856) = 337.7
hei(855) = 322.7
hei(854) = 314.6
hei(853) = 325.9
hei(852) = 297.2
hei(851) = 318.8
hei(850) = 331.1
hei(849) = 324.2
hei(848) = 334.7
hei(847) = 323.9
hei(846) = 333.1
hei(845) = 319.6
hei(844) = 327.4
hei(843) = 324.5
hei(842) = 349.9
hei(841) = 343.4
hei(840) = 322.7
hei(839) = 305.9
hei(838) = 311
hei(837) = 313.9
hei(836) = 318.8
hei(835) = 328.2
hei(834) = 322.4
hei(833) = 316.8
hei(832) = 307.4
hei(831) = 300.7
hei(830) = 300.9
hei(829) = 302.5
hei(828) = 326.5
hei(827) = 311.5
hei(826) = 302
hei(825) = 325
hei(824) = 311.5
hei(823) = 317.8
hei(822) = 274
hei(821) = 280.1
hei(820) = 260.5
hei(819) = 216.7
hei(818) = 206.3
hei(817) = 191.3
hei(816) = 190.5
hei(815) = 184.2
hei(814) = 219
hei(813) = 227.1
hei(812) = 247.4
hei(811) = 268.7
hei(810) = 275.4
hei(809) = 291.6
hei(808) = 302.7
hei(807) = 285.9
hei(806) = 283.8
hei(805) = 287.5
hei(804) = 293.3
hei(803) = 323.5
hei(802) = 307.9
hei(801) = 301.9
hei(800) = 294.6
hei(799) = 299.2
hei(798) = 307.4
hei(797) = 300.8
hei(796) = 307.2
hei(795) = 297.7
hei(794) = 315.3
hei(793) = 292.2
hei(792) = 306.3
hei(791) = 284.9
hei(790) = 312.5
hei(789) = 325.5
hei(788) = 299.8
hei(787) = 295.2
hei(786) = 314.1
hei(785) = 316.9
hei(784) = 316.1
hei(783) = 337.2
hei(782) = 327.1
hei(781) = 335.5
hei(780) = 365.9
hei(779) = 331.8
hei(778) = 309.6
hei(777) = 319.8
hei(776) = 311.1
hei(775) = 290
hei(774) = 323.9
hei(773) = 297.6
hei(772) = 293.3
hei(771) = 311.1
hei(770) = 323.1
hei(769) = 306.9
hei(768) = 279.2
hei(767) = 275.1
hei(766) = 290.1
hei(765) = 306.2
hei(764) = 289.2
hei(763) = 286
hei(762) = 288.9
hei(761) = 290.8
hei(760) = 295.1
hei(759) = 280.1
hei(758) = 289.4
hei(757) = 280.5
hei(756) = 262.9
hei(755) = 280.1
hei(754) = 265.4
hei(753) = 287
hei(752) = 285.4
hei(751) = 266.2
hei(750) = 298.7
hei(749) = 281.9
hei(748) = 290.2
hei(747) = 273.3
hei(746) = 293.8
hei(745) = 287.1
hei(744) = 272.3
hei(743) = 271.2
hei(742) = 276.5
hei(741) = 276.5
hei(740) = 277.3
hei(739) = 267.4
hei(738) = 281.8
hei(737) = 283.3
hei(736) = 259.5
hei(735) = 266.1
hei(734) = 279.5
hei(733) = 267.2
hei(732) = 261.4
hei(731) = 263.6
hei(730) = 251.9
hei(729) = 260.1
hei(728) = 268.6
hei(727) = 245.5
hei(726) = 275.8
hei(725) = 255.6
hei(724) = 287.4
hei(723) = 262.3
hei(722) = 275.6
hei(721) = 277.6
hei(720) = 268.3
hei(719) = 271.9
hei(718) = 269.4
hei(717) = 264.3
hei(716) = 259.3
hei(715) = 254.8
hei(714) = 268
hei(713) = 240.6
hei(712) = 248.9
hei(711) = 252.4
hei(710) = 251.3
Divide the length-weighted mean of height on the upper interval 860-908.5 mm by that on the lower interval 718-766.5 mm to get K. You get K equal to 1.24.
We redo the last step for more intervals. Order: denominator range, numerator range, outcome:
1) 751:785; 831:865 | 1.08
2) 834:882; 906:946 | 1.14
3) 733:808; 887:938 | 1.23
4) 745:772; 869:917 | 1.22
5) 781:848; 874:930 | 1.20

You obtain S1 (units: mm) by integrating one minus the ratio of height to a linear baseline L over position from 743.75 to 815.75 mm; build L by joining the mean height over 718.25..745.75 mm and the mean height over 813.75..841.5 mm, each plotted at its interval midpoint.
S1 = -3.9 mm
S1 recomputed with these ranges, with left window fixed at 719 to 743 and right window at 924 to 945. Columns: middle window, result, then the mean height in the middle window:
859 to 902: 1.07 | 342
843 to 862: 0.59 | 324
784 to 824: 3.57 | 281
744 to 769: -0.14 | 284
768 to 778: -0.52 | 307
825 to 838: 0.42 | 313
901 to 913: 0.14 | 360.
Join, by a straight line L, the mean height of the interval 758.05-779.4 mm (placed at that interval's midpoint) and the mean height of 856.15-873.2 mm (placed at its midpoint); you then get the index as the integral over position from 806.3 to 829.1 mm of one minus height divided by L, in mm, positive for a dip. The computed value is 3.39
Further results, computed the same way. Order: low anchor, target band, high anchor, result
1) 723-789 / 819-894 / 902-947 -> 2.7 mm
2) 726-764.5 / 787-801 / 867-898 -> -0.1 mm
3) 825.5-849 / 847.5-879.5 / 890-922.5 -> 1.0 mm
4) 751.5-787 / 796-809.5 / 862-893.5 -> 0.6 mm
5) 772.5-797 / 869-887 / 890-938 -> 0.5 mm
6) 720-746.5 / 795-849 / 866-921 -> 3.8 mm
